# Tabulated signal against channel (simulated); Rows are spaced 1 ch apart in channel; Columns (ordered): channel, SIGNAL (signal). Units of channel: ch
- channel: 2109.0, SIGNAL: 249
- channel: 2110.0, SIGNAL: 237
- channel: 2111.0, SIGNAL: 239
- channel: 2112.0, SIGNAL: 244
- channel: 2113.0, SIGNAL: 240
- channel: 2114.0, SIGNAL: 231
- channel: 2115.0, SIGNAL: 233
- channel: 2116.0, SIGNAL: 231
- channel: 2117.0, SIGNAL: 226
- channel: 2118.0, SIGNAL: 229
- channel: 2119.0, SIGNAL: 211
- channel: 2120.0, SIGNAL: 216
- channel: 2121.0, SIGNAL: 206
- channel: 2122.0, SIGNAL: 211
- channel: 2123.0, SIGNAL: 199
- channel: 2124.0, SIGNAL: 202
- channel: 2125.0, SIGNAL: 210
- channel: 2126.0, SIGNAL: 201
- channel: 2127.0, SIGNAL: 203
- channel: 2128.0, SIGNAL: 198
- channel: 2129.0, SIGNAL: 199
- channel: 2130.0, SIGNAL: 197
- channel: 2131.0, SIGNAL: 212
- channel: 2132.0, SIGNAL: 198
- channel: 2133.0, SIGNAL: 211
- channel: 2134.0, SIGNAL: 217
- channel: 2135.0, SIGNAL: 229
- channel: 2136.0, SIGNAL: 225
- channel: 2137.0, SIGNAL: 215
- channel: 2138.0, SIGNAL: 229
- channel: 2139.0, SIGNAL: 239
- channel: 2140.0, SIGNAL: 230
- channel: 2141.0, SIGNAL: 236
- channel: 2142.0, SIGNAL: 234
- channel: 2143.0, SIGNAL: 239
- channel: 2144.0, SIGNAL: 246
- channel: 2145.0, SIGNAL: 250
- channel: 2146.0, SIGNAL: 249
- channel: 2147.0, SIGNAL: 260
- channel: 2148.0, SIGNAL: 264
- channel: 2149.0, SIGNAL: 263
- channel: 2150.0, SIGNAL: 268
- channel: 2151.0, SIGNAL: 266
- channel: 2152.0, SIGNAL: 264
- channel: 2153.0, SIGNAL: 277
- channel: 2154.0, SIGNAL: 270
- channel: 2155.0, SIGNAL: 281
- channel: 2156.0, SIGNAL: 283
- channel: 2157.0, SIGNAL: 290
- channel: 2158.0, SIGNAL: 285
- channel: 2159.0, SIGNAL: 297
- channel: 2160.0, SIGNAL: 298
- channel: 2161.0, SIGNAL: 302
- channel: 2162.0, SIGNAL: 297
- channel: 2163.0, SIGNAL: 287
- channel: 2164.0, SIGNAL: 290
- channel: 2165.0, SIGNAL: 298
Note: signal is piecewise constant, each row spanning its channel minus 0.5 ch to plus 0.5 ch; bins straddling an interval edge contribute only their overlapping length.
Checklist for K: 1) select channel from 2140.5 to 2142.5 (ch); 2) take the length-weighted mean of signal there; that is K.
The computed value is 235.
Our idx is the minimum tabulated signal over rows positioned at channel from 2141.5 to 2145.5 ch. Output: 234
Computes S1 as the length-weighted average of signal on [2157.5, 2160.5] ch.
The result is 293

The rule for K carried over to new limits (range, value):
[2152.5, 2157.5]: 280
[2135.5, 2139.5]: 227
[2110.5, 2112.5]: 242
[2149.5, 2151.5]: 267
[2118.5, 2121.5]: 211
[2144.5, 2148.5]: 256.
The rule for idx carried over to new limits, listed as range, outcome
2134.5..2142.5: 215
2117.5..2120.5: 211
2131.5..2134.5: 198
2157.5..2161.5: 285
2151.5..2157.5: 264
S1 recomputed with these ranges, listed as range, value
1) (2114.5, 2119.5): 226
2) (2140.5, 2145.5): 241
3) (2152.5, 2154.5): 274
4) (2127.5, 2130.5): 198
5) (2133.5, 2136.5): 224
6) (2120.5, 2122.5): 208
